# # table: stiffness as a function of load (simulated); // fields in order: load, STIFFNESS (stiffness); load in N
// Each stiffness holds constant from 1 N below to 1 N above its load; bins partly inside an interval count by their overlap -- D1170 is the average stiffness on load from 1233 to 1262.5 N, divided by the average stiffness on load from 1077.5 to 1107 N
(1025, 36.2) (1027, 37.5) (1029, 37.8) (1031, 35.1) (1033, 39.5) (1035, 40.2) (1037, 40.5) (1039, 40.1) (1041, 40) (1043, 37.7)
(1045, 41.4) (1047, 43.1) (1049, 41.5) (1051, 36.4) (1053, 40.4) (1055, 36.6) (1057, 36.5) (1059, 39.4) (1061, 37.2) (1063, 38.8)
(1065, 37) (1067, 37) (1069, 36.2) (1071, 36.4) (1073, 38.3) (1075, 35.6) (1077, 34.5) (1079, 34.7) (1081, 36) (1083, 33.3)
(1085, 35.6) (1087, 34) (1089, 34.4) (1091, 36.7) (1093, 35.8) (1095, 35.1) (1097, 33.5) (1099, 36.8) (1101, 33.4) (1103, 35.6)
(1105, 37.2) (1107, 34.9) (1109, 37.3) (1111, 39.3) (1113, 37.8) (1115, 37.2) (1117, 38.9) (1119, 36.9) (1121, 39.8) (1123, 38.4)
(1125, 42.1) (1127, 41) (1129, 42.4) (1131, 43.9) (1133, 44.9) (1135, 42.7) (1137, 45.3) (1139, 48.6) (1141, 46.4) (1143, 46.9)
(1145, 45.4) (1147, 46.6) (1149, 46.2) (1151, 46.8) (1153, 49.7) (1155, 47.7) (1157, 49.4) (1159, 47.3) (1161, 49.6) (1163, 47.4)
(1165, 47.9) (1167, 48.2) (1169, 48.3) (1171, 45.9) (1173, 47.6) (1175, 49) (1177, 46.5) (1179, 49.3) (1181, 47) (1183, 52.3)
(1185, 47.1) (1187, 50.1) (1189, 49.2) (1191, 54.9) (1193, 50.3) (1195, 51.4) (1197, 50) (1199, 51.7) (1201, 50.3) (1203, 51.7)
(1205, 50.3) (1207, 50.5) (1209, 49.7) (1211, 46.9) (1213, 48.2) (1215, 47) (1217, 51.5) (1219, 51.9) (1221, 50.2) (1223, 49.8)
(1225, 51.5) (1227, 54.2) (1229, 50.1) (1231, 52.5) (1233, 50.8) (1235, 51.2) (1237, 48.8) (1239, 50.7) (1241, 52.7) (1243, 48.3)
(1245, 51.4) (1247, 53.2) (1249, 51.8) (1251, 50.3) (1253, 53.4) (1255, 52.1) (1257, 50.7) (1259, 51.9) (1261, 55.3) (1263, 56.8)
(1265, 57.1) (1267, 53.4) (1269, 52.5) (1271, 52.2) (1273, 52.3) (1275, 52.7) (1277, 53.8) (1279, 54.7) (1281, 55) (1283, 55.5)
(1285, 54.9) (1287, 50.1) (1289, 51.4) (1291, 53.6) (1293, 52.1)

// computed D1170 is 1.47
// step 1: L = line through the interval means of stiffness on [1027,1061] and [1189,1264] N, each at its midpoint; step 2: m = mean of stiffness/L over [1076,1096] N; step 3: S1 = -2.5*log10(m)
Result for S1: 0.19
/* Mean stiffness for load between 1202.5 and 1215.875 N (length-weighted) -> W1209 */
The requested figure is 49.1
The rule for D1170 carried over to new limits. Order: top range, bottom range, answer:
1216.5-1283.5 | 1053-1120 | 1.44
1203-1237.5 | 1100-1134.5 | 1.29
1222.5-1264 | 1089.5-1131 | 1.38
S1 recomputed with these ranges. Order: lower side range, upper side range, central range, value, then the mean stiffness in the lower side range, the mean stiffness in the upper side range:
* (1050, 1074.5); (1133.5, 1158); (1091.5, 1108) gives 0.18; 37.5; 46.8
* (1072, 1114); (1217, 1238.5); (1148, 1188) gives -0.09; 35.7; 51.1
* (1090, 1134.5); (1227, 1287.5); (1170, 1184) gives -0.08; 38.2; 52.6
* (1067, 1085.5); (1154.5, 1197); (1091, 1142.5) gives 0.05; 35.7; 48.9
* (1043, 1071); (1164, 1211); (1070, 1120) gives 0.16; 38.5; 49.5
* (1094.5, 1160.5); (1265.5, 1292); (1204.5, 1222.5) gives -0.03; 41.8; 53.3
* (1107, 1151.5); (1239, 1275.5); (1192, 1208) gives -0.06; 42.3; 52.6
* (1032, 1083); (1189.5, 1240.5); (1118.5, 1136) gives 0.06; 38.1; 50.6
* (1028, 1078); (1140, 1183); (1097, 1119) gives 0.17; 38.3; 47.7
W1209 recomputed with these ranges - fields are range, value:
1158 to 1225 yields 49.4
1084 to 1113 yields 35.8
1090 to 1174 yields 42.4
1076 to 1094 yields 35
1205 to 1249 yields 50.6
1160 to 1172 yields 47.9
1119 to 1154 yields 44.3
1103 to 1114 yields 37.1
